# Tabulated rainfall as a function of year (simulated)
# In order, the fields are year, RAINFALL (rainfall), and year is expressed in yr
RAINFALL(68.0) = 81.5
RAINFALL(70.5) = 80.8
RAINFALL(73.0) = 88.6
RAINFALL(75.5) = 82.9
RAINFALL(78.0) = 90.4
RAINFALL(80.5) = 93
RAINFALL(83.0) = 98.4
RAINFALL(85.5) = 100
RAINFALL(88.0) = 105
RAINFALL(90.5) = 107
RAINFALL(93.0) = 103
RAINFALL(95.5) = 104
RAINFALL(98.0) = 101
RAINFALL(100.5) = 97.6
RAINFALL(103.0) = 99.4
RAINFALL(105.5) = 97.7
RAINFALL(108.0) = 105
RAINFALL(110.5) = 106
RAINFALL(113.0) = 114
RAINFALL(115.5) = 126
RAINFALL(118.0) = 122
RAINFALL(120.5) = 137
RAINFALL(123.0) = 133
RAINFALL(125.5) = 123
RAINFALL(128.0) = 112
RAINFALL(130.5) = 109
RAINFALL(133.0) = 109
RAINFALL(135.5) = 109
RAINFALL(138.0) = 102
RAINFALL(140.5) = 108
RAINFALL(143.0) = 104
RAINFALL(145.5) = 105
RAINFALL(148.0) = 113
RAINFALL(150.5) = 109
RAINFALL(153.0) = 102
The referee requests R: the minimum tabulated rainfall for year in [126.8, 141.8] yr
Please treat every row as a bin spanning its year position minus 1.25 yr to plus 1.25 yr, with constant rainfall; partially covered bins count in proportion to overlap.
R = 102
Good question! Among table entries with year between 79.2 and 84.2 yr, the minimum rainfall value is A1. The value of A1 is 93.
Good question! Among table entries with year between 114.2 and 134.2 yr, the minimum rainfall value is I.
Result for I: 109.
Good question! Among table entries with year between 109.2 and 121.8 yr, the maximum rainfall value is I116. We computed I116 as 137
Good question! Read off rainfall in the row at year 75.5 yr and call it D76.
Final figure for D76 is 82.9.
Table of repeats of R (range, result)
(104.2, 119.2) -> 97.7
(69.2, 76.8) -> 80.8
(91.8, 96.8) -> 103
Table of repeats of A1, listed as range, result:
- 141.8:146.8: 104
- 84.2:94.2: 100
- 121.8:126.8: 123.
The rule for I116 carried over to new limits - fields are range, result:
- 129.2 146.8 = 109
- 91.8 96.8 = 104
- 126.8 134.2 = 112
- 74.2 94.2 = 107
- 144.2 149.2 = 113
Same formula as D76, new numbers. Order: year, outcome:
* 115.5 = 126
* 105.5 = 97.7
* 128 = 112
